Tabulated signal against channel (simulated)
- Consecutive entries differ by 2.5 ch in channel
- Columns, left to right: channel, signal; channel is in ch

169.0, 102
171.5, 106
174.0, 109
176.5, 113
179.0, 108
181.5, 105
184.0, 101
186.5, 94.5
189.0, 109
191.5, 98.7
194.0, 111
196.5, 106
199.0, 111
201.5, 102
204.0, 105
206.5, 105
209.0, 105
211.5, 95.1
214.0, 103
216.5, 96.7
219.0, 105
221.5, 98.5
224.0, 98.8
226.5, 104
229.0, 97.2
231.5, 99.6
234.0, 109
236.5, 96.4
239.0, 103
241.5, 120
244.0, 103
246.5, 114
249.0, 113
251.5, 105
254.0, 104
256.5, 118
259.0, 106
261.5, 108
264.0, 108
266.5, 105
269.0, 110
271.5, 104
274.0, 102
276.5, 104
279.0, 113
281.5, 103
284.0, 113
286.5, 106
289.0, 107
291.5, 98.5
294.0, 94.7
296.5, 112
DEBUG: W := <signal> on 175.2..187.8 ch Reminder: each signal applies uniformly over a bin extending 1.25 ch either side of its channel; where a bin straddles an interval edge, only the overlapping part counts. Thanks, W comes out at 104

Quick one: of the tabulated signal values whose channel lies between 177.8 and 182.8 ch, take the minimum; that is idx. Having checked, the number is 105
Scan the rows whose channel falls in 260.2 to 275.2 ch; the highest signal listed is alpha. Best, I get 110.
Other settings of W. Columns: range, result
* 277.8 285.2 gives 110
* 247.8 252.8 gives 109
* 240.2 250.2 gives 112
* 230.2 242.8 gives 106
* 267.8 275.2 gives 105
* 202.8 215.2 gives 103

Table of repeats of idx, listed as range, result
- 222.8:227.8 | 98.8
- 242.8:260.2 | 103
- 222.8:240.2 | 96.4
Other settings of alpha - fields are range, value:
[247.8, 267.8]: 118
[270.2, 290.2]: 113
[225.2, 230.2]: 104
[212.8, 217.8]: 103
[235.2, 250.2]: 120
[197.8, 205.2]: 111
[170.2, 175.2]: 109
